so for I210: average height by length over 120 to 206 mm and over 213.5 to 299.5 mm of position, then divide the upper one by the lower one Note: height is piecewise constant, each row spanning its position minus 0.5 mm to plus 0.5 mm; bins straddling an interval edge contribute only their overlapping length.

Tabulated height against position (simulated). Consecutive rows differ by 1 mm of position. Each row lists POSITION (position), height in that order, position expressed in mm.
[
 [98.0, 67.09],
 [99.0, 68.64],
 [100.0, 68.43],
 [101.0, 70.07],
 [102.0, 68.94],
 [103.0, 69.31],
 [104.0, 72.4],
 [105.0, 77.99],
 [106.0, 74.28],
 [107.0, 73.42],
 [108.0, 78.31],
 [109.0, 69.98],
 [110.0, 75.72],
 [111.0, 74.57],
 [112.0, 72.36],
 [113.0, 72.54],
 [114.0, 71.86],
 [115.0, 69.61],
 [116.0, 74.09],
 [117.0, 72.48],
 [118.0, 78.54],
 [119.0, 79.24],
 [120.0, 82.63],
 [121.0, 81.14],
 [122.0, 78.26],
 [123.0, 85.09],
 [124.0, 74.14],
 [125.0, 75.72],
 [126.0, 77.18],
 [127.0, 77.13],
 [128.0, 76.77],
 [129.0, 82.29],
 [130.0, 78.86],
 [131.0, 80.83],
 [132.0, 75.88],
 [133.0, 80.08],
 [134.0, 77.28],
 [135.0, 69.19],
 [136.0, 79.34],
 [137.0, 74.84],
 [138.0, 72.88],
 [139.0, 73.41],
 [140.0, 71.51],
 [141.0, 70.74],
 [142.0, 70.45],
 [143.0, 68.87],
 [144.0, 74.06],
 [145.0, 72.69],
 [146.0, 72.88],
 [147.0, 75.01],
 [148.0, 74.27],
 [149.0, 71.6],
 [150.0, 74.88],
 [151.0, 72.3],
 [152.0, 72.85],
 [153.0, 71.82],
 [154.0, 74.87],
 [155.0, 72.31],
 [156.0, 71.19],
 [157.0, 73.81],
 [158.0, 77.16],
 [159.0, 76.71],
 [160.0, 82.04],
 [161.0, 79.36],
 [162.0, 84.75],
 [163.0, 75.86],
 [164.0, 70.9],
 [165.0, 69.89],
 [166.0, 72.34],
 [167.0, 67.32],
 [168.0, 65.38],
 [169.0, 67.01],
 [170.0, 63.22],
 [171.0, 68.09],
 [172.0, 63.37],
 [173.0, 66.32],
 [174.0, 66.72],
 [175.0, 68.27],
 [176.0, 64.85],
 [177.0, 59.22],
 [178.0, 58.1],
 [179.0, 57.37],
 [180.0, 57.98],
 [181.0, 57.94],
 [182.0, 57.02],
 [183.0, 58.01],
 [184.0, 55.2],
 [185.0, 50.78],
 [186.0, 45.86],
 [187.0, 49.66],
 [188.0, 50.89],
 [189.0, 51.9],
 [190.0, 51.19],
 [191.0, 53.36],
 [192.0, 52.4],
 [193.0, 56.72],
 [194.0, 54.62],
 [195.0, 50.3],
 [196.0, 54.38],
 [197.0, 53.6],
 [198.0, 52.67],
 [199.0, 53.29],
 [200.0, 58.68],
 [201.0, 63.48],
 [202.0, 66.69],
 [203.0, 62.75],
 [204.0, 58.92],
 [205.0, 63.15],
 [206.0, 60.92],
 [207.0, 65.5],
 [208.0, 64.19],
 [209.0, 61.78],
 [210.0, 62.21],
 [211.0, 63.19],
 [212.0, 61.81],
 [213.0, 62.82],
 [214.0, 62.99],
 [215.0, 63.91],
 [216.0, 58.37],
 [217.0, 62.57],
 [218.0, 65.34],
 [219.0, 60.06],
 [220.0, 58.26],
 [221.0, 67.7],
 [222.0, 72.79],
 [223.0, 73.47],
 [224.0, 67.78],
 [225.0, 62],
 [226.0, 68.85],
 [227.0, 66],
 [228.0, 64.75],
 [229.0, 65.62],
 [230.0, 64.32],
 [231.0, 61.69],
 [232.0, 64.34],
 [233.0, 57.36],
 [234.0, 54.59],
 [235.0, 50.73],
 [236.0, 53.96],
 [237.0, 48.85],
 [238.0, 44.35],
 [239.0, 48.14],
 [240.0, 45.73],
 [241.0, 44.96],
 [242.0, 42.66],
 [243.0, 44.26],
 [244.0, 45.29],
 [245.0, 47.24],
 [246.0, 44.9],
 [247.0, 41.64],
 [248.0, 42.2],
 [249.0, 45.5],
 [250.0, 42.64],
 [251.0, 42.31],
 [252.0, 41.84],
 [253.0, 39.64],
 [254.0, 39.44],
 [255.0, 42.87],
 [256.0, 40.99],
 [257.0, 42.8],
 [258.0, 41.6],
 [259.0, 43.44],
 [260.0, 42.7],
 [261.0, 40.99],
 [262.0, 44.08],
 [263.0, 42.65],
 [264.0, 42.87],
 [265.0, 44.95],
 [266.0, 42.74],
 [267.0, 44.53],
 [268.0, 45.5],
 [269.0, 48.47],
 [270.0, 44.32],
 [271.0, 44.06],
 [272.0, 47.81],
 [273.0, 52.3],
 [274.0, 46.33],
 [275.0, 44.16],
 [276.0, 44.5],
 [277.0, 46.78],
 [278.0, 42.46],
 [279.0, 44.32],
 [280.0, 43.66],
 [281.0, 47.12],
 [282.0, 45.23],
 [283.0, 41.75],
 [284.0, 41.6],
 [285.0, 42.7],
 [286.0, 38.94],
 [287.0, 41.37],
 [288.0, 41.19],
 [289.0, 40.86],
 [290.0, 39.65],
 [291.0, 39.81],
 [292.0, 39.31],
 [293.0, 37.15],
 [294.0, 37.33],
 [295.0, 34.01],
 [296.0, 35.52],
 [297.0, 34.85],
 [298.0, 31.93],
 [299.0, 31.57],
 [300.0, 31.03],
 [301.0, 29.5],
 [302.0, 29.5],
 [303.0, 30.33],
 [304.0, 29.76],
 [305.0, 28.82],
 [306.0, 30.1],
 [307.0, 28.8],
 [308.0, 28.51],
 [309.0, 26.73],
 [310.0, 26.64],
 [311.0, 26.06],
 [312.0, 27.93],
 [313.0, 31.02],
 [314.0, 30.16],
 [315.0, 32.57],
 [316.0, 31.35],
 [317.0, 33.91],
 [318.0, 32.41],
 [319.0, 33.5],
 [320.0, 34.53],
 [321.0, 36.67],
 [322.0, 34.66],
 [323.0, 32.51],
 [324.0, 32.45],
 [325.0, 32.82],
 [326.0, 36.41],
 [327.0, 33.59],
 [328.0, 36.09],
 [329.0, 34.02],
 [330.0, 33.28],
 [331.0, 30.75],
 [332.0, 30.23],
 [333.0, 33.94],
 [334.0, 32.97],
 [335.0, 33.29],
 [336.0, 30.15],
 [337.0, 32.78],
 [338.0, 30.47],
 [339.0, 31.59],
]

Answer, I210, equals 0.7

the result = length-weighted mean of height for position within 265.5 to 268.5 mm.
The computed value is 44.3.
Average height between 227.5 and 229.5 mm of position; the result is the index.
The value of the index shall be 65.2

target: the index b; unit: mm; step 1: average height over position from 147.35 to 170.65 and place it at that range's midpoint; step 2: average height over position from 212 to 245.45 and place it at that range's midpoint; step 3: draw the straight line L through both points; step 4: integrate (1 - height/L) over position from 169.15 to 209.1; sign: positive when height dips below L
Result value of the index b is 5.0 mm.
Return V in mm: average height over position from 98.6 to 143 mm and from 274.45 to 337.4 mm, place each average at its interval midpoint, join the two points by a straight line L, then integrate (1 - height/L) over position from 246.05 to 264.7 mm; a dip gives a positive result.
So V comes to 1.5 mm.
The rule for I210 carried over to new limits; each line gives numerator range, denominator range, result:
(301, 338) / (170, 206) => 0.55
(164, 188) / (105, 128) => 0.81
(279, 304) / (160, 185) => 0.57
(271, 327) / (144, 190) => 0.54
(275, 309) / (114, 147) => 0.49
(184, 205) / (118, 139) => 0.70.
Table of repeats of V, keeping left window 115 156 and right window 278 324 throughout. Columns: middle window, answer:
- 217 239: -3.52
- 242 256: 1.36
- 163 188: 1.50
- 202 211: -0.74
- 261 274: -0.67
